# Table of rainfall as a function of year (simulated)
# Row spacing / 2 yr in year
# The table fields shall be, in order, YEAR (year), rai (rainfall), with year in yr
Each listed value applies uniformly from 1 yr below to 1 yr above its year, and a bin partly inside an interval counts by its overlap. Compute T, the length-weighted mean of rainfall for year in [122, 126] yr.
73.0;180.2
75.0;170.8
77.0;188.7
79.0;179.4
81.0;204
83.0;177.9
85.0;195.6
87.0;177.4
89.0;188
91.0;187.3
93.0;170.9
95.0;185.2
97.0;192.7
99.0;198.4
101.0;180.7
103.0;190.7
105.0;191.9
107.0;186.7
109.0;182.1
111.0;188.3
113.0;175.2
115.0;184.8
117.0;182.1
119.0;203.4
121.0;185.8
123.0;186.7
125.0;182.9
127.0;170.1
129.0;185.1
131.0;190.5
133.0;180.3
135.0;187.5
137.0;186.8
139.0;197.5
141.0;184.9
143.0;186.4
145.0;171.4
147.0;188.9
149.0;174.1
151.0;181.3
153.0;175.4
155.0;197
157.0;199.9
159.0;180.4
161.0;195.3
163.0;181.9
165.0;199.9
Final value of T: 185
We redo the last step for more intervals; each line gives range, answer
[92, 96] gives 178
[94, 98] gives 189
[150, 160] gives 187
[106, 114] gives 183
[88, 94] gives 182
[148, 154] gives 177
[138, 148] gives 186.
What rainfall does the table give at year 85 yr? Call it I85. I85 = 195.6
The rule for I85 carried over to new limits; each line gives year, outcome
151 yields 181.3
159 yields 180.4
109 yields 182.1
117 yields 182.1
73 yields 180.2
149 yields 174.1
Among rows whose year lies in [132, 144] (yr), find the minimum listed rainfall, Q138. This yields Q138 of 180.3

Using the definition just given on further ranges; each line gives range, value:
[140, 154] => 171.4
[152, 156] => 175.4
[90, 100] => 170.9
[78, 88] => 177.4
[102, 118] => 175.2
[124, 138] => 170.1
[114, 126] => 182.1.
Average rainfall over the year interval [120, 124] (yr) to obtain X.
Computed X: 186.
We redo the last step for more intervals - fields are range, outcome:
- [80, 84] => 191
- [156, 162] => 192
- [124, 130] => 179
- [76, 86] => 189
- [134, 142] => 189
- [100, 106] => 188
